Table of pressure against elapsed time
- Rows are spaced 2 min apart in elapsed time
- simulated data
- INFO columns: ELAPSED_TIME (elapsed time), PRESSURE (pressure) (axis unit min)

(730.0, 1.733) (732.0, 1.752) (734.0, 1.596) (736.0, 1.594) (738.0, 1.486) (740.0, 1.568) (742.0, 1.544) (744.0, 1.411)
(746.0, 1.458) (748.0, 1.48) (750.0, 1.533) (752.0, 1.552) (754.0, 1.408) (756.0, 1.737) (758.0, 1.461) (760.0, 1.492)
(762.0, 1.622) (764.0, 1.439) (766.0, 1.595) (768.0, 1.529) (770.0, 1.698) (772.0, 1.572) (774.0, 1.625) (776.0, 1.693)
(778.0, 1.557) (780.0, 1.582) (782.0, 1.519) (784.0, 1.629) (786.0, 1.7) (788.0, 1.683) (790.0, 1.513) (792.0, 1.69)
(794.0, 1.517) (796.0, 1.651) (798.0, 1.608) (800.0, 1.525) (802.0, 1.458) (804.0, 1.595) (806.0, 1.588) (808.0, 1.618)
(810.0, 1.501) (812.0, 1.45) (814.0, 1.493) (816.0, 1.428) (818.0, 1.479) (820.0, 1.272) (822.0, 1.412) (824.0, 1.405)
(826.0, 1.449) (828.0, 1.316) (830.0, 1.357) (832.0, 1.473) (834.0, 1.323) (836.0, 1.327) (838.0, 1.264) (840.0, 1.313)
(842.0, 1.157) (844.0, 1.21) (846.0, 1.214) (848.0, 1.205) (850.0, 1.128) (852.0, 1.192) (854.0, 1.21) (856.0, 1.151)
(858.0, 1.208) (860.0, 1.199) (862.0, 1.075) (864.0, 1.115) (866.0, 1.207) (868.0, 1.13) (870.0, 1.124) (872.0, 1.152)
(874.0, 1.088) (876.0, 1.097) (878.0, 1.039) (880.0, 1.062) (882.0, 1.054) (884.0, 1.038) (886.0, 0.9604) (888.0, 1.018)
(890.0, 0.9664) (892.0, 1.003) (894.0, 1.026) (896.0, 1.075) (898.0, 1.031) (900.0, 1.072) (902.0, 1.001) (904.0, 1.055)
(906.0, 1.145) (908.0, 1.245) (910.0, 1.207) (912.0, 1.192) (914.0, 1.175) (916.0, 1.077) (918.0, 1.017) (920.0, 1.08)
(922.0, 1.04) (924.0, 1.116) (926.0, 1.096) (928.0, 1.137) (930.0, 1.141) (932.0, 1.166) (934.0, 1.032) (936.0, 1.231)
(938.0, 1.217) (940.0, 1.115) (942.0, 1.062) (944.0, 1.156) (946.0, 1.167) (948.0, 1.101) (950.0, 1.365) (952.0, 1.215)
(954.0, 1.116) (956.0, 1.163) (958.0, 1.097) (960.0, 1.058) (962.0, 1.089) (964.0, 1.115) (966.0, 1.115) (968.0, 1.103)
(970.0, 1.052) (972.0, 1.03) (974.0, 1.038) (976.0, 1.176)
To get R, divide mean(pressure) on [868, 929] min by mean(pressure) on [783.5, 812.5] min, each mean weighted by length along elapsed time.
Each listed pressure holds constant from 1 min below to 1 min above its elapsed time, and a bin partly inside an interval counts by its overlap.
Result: 0.7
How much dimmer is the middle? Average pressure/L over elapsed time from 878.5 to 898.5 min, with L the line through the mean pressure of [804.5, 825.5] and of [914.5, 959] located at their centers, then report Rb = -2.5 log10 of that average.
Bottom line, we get 0.23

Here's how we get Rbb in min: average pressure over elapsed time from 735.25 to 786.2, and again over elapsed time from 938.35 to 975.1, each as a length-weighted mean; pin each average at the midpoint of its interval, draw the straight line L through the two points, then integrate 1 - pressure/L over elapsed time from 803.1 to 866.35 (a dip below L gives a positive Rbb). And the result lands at 3.2 min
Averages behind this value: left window 1.55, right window 1.12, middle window 1.32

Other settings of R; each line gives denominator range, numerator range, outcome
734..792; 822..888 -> 0.77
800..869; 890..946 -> 0.84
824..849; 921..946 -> 0.86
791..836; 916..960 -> 0.77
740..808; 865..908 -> 0.68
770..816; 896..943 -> 0.71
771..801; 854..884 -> 0.70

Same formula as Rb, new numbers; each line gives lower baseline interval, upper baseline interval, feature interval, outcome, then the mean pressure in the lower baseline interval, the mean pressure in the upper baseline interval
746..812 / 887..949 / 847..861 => 0.12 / 1.57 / 1.1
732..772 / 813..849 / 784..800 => -0.13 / 1.54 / 1.34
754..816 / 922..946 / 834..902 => 0.18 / 1.57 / 1.13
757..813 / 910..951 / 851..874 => 0.16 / 1.58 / 1.14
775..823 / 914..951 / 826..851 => 0.12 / 1.55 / 1.13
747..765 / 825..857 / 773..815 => -0.12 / 1.52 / 1.27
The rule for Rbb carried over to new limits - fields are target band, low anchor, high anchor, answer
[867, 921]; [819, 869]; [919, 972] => 5.0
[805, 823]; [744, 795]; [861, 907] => -1.3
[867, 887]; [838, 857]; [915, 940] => 1.6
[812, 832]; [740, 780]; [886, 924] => -0.9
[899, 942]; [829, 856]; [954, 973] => 1.1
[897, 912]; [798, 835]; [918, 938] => 0.9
